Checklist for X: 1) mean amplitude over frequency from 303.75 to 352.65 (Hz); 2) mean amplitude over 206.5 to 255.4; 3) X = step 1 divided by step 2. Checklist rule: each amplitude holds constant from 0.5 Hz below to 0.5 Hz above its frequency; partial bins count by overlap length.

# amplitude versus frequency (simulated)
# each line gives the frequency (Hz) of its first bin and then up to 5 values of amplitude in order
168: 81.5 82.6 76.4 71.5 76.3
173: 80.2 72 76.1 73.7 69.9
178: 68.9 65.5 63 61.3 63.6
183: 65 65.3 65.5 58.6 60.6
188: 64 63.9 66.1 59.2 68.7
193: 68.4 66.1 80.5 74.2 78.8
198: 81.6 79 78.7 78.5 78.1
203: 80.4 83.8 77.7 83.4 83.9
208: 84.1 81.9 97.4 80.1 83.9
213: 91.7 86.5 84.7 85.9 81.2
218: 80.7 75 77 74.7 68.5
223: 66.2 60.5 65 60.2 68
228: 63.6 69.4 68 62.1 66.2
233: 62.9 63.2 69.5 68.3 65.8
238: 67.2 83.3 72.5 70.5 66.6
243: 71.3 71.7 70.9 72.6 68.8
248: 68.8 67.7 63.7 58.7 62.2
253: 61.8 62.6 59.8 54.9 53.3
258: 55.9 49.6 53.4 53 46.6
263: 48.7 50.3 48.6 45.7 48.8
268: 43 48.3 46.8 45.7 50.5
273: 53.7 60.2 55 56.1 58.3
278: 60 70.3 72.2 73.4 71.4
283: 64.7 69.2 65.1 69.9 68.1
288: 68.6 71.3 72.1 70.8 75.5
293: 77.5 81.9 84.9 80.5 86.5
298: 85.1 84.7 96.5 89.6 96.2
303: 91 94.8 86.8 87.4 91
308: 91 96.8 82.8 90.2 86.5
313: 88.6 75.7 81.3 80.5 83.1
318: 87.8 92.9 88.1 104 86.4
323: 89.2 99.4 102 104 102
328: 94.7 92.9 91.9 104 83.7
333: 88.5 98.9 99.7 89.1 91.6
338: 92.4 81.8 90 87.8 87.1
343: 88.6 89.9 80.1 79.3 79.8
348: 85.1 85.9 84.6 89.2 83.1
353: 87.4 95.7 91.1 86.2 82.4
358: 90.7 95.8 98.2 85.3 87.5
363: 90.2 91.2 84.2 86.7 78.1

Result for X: 1.2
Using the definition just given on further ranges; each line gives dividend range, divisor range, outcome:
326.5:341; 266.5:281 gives 1.67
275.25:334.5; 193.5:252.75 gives 1.13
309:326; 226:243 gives 1.32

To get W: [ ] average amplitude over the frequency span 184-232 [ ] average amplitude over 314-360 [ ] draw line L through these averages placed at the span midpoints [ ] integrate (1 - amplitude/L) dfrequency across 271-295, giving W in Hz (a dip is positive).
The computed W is 4.8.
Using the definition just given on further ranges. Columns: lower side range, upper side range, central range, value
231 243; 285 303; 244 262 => 2.68 Hz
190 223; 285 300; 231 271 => 9.01 Hz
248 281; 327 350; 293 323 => -5.00 Hz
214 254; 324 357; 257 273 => 5.56 Hz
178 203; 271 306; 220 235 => 1.00 Hz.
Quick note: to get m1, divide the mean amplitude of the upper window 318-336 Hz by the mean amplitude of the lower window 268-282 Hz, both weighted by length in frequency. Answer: 1.6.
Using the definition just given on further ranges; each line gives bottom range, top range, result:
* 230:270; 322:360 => 1.49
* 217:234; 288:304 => 1.21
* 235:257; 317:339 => 1.40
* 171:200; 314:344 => 1.32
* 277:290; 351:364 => 1.31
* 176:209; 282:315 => 1.14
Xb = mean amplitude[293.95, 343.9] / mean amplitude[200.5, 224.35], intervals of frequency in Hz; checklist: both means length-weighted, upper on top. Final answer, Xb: 1.12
